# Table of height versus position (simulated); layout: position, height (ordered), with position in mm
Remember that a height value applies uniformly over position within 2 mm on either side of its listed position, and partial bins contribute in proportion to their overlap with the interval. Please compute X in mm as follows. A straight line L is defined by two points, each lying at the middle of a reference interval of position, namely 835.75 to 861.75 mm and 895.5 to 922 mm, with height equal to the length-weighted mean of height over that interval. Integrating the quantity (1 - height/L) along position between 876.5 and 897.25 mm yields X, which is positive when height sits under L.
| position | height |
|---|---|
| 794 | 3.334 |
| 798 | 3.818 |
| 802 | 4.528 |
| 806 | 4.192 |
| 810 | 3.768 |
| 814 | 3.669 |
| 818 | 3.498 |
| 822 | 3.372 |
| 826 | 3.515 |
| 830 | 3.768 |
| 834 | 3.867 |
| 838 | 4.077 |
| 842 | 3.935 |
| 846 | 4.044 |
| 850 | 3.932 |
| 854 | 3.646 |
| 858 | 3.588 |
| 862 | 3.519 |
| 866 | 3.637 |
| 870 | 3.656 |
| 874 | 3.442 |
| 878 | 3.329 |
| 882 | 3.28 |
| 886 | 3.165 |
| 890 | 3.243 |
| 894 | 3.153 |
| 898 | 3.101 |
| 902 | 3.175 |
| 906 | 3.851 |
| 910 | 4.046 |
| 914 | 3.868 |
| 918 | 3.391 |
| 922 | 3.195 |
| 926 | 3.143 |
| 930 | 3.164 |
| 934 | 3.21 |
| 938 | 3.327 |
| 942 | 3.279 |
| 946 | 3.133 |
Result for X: 2.42 mm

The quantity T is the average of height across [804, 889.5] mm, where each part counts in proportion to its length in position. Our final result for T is 3.65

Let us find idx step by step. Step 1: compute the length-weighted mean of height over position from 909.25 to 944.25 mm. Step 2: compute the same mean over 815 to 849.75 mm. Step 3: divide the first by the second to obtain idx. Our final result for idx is 0.90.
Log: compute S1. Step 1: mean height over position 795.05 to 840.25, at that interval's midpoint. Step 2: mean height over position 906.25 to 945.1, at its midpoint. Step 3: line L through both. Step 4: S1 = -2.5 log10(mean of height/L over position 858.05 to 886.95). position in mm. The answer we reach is 0.049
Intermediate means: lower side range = 3.82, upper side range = 3.42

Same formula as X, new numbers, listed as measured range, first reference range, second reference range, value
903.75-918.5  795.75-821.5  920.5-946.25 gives -2.2 mm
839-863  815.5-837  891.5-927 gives -1.5 mm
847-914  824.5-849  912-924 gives 2.9 mm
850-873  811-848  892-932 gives -0.1 mm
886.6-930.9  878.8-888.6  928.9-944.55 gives -2.1 mm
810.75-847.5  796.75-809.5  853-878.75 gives 1.4 mm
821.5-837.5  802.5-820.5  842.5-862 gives 0.5 mm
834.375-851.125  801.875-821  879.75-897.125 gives -1.9 mm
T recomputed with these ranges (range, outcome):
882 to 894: 3.21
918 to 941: 3.23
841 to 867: 3.76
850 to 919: 3.49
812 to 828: 3.51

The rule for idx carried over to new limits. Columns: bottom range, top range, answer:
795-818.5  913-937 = 0.84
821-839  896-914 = 0.96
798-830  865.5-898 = 0.88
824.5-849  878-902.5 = 0.82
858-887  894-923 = 1.01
